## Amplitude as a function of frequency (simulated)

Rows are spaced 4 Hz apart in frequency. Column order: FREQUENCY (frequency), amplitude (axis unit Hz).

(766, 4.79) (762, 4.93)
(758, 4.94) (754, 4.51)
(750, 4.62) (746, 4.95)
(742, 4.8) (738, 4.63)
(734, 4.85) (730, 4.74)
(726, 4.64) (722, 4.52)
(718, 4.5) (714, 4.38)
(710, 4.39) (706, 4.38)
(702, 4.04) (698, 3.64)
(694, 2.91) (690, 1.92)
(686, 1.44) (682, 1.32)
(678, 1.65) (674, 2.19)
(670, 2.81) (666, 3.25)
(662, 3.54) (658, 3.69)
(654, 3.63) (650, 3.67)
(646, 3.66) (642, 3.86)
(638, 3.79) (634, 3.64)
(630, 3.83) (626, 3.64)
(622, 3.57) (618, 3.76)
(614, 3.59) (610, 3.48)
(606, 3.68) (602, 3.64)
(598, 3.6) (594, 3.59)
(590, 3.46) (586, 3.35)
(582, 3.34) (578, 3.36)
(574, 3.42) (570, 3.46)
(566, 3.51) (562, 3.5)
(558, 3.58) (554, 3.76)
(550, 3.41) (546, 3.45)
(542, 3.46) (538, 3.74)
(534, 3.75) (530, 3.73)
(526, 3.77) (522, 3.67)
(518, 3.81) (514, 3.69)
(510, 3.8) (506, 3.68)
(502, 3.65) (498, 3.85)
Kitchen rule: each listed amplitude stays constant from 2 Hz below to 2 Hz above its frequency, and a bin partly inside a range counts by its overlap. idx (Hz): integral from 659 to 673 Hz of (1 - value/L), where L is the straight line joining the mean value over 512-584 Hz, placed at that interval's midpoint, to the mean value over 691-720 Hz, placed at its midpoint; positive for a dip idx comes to 2.54 Hz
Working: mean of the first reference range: 3.58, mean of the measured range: 3.16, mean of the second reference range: 3.96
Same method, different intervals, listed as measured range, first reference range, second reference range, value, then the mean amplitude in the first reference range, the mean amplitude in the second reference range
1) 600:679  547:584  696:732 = 9.1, 3.48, 4.36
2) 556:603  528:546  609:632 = 2.2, 3.65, 3.65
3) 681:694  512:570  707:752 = 7.7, 3.62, 4.63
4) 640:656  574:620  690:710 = -0.6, 3.53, 3.62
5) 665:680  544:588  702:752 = 6.4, 3.47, 4.59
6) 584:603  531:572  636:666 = 0.4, 3.57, 3.66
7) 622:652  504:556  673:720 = -3.9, 3.67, 3.08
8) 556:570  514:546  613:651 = 0.7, 3.69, 3.7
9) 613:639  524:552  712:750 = 2.6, 3.62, 4.67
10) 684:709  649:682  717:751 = 4.5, 2.93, 4.7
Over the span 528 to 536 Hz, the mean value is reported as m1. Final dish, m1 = 3.74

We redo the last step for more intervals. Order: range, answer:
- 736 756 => 4.7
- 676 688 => 1.47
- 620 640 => 3.69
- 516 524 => 3.74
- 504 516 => 3.72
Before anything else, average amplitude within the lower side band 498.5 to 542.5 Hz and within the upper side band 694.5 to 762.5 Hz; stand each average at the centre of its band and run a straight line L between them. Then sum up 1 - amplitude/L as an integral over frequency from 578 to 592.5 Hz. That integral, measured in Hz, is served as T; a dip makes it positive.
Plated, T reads 2.1 Hz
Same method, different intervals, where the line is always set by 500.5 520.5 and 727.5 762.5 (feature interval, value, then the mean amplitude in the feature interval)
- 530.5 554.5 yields 1.7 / 3.59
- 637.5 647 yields 1.2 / 3.78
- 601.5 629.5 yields 3.7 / 3.63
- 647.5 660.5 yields 2.1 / 3.66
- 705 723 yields 0.8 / 4.43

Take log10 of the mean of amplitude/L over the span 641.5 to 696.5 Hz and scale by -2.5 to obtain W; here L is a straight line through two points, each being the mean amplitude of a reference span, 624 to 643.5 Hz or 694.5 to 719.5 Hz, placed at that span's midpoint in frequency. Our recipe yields 0.36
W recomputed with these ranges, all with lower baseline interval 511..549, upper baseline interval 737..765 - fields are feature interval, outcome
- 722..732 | 0.00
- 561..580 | 0.13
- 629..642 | 0.12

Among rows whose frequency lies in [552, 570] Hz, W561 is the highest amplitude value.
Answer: 3.76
